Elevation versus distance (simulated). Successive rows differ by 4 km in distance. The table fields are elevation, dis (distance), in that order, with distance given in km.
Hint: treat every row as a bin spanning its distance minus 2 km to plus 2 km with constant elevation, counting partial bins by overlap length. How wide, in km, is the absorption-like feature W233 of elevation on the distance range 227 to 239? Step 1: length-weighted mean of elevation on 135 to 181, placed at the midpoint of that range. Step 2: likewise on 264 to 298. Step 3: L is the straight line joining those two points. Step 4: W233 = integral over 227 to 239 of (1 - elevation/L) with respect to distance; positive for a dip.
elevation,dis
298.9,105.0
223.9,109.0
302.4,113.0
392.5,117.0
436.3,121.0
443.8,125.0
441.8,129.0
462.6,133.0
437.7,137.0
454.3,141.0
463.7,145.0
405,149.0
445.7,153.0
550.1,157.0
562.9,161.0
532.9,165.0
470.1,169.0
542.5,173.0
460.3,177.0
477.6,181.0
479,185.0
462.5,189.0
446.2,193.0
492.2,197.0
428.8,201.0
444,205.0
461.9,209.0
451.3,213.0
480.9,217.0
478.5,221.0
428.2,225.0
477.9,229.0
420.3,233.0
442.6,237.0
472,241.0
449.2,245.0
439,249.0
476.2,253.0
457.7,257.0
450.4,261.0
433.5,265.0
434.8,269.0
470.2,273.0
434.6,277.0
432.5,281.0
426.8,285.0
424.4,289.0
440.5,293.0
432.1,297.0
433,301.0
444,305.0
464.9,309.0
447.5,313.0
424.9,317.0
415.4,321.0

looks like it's 0.22 km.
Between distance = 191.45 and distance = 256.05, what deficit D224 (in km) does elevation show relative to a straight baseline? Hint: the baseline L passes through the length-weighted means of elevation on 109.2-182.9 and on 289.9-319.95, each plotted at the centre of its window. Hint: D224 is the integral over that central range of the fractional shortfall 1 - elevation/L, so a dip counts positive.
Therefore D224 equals -1.24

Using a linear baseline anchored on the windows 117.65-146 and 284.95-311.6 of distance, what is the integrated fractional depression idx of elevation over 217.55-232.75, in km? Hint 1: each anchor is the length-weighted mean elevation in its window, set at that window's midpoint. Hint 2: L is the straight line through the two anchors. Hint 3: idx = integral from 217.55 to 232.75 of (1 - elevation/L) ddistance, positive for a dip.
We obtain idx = -0.6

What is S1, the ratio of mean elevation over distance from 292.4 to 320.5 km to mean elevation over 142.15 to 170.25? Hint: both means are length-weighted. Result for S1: 0.90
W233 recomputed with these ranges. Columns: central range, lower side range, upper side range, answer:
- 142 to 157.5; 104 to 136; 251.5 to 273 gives -2.5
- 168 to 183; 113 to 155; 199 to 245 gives -1.6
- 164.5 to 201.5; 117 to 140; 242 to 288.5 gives -3.1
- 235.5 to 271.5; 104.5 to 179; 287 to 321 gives -1.0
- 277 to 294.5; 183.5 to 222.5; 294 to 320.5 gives 0.5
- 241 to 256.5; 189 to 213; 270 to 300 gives -0.4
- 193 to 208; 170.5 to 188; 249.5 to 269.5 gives 0.7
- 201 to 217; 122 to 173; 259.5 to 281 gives 0.2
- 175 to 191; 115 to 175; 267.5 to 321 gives -0.3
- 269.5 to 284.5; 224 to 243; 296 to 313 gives 0.1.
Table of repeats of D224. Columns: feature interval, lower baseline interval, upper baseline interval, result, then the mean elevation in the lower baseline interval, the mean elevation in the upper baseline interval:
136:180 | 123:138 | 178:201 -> -2.73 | 447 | 467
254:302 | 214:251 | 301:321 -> 0.70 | 454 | 441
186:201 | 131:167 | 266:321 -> 0.13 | 479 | 438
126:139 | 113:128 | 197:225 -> -0.99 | 409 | 458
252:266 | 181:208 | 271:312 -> -0.23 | 460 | 440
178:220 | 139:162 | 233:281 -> 0.11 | 477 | 449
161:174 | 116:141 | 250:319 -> -2.38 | 439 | 443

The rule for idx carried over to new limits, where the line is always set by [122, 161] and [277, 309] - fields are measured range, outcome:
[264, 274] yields -0.13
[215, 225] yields -0.48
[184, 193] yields -0.22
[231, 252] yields -0.10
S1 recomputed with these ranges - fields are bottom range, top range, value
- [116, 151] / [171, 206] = 1.07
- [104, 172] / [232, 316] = 1.02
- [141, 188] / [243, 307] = 0.91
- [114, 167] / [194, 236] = 0.99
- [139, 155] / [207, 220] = 1.05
